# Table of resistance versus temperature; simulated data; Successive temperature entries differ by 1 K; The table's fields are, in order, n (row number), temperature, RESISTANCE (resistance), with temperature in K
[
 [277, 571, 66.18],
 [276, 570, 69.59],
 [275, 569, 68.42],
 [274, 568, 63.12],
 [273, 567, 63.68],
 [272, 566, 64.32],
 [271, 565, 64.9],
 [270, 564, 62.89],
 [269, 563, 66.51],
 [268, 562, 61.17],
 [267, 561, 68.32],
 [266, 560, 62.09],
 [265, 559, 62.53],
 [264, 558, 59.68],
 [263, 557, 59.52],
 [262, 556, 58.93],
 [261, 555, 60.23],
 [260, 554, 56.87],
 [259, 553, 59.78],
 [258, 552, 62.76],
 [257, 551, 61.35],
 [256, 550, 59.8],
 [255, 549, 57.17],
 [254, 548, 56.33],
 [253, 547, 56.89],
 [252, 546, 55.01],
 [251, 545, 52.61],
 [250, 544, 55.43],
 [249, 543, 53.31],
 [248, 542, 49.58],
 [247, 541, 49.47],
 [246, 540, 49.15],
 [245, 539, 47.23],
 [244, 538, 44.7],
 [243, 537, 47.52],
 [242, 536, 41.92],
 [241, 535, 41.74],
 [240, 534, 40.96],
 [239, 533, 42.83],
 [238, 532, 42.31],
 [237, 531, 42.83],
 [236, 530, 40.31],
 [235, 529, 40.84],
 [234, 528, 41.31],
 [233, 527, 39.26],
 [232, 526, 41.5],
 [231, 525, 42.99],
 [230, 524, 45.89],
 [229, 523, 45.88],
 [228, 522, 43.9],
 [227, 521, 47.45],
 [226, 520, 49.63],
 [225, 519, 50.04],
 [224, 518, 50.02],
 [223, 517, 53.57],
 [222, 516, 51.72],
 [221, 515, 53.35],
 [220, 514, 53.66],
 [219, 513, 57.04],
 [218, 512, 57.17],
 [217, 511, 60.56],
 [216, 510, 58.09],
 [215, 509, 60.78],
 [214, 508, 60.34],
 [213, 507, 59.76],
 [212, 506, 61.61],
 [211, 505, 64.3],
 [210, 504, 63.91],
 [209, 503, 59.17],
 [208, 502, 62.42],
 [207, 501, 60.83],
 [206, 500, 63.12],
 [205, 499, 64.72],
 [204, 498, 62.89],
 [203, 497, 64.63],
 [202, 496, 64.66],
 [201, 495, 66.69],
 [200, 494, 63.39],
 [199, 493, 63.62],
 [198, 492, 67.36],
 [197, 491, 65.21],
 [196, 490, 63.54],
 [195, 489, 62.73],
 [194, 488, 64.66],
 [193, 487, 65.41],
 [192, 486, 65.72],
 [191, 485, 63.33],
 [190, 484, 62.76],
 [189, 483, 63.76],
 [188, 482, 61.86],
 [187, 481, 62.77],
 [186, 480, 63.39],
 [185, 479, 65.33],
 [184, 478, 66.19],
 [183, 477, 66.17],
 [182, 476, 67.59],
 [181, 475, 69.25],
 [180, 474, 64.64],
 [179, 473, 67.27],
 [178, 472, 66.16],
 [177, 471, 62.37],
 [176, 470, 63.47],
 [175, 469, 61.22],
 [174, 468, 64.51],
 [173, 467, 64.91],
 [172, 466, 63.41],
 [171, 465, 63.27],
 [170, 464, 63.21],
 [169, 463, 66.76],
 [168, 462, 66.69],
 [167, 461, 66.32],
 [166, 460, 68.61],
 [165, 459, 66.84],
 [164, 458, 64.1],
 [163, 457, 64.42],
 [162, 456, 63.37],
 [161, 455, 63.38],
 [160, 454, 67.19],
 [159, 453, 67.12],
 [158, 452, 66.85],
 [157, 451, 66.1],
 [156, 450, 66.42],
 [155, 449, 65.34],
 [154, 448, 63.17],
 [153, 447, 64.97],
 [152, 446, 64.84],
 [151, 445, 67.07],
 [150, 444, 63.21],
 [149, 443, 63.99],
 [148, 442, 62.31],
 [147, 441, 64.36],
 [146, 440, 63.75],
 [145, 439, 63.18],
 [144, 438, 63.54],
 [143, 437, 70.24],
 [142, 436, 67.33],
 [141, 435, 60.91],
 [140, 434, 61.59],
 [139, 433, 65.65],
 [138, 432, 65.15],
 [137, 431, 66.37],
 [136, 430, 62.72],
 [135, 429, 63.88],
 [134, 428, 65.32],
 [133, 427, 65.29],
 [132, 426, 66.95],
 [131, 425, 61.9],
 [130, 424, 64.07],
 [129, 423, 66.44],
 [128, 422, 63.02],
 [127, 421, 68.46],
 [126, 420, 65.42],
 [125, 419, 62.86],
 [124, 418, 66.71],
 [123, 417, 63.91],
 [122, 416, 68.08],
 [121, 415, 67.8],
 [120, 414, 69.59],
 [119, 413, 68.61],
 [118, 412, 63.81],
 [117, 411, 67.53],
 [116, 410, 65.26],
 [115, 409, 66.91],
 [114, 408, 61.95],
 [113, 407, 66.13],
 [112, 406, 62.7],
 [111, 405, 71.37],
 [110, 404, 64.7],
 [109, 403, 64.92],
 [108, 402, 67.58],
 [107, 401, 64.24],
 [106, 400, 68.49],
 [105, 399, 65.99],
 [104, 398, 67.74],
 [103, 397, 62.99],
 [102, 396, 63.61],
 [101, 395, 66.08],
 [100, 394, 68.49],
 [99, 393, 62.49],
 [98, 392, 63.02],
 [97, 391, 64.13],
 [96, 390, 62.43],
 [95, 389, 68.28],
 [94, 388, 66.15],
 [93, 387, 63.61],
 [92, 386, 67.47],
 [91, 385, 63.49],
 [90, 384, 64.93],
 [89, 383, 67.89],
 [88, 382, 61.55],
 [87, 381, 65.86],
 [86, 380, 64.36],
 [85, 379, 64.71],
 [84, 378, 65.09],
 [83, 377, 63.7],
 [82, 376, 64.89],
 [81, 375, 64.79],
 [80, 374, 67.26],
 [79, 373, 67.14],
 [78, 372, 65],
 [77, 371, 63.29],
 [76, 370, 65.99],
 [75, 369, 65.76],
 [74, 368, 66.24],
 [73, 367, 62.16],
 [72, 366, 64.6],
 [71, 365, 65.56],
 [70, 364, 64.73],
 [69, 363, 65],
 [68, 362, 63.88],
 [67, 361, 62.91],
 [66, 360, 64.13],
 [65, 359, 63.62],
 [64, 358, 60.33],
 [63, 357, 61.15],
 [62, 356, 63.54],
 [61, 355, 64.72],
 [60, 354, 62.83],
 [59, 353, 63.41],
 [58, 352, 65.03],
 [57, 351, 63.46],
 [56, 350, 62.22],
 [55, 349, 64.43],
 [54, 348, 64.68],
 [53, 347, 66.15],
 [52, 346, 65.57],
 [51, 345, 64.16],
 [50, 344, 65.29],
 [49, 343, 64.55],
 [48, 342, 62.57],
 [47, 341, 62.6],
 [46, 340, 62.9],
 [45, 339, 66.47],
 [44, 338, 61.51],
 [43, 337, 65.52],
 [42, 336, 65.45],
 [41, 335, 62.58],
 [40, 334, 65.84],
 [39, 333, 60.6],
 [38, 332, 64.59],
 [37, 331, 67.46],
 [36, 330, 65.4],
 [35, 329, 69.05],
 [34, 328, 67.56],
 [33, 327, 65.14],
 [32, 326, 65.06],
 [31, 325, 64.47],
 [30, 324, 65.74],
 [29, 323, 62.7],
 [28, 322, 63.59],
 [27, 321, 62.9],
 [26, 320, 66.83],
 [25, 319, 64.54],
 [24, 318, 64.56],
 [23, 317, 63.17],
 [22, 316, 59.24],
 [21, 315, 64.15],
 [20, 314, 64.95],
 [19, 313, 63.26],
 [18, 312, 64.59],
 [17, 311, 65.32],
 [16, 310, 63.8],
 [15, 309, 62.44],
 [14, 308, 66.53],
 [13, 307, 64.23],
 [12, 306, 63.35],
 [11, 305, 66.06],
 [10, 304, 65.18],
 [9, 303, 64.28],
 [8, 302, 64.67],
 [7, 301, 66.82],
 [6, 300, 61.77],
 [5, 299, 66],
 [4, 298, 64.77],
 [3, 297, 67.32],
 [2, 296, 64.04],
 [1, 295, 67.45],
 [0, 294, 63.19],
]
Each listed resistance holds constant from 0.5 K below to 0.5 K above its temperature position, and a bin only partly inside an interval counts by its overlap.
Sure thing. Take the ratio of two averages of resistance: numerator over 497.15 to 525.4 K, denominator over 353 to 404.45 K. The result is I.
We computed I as 0.87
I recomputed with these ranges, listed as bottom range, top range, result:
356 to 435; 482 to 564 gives 0.86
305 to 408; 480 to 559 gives 0.86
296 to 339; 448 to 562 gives 0.91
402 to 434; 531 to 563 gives 0.83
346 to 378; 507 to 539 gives 0.75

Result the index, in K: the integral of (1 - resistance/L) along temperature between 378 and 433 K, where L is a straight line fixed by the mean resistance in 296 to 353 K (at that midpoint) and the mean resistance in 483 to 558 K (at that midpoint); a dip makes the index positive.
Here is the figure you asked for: -4.3 K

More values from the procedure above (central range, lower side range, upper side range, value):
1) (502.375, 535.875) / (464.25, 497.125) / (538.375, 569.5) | 6.1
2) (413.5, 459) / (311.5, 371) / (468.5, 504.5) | -0.6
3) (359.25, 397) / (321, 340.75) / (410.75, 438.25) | 0.2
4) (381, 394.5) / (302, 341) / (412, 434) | 0.0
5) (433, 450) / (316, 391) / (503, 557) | -1.8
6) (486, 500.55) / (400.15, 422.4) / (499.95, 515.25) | -0.9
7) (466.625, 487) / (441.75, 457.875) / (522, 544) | -2.2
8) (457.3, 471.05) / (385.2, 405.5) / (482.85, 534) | -1.2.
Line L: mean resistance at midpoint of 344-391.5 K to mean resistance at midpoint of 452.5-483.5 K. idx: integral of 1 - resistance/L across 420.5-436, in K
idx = 0.05 K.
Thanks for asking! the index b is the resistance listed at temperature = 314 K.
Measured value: 64.95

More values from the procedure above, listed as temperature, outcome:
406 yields 62.7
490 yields 63.54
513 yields 57.04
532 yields 42.31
